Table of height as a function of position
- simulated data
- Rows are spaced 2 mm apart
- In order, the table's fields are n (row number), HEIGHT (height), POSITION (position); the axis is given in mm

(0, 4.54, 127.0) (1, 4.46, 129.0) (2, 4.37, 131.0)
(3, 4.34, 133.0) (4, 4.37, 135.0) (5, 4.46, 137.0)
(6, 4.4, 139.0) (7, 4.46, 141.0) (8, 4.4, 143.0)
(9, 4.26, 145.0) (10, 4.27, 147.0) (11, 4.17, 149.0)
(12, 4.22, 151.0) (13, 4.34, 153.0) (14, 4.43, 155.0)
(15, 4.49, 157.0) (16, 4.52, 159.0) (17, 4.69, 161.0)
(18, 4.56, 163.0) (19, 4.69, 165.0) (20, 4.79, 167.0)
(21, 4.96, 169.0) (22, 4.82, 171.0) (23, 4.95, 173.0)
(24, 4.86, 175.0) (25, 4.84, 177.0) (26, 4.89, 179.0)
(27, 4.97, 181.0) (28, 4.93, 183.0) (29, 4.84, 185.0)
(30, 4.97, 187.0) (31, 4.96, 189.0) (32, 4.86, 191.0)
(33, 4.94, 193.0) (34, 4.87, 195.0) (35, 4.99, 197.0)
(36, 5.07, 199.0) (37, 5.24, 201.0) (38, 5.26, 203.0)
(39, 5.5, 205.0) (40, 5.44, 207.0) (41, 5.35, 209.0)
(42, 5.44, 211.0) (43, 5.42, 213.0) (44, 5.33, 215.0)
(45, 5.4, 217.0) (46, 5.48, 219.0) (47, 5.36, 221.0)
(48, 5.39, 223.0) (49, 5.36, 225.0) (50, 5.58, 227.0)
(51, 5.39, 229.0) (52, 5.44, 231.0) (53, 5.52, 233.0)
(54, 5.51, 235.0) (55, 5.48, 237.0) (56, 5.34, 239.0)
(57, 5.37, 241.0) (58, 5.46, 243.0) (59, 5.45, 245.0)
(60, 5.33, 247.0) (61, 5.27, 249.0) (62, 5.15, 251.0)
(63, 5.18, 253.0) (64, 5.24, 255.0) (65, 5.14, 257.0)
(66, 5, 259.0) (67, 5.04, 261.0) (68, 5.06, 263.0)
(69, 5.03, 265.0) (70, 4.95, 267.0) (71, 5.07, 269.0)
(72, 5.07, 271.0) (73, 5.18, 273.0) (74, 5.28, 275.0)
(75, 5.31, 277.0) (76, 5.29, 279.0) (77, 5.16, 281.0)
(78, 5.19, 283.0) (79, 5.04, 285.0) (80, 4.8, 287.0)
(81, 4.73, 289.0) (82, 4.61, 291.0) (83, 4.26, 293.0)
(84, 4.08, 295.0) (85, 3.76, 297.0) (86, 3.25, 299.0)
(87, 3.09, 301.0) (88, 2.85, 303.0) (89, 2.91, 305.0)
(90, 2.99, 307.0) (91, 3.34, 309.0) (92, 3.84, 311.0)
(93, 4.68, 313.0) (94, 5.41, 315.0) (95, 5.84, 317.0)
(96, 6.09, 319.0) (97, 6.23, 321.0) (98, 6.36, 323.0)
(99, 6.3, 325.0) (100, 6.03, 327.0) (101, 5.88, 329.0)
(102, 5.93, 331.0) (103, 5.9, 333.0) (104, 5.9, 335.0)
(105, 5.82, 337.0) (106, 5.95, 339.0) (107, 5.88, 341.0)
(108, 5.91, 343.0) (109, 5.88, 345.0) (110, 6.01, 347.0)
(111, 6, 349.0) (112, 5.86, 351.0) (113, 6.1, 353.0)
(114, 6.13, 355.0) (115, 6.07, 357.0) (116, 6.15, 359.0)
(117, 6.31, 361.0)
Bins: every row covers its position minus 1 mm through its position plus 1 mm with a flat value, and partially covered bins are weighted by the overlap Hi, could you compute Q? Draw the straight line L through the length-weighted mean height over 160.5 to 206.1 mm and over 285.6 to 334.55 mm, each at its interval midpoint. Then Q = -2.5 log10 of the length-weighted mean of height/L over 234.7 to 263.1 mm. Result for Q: -0.09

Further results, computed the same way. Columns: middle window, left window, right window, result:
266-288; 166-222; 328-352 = 0.09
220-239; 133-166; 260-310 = -0.22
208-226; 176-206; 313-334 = -0.04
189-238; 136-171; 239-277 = -0.09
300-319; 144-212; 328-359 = 0.39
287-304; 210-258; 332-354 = 0.41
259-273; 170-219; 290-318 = -0.17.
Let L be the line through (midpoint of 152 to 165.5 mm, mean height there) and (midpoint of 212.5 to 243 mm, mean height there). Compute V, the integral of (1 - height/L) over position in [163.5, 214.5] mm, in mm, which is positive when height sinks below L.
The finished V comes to -1.2 mm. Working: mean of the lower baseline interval 4.53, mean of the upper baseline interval 5.43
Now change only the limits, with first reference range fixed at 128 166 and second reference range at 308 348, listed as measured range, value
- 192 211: -1.6 mm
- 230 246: -1.3 mm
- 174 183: -0.5 mm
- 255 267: 0.3 mm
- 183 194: -0.5 mm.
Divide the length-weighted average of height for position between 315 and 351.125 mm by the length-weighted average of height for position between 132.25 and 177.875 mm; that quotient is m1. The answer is 1.32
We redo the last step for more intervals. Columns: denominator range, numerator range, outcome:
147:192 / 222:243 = 1.16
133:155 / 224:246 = 1.25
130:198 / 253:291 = 1.09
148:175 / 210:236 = 1.18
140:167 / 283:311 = 0.87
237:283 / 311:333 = 1.11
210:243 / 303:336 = 0.95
